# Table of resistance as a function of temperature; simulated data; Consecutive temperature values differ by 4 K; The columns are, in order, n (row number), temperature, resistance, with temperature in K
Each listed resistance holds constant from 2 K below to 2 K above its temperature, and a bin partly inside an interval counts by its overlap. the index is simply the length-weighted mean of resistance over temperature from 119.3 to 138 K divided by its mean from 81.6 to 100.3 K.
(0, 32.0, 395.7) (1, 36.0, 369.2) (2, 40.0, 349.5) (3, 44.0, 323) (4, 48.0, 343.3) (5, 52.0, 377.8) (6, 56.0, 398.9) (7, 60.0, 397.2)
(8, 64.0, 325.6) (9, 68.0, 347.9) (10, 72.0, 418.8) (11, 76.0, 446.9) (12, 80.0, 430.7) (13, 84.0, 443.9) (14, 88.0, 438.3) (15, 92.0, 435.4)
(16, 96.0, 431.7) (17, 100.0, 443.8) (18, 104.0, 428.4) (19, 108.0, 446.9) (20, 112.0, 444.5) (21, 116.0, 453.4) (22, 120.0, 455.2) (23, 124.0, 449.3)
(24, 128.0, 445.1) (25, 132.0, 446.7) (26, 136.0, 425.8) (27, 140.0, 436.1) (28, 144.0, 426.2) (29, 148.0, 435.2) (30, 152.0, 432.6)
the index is 1.01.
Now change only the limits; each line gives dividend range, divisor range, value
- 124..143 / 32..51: 1.24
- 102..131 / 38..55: 1.27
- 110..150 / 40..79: 1.18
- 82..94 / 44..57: 1.21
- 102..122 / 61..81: 1.14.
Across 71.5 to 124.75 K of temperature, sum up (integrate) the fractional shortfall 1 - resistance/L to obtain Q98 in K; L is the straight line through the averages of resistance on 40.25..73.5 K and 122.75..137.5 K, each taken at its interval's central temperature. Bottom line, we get -4.32 K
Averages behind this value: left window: 365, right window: 442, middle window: 441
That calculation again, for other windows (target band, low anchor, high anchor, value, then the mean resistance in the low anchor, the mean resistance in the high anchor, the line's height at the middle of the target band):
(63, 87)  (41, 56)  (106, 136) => -1.1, 355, 447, 389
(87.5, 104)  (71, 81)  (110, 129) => 0.2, 434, 450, 441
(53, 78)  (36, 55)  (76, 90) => 0.6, 353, 439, 399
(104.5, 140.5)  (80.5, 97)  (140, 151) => -0.9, 437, 432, 434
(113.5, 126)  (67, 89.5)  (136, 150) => -0.7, 424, 432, 429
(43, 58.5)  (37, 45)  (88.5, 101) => -0.2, 342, 437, 359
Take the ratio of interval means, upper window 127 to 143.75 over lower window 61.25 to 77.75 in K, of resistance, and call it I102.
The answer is 1.14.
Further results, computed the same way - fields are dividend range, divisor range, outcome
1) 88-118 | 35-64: 1.21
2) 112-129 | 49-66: 1.21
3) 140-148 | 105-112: 0.97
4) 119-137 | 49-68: 1.20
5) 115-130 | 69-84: 1.05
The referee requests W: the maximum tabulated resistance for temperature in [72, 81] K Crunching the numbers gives 446.9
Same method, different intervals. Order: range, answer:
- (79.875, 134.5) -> 455.2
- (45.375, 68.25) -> 398.9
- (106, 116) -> 453.4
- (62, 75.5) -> 418.8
